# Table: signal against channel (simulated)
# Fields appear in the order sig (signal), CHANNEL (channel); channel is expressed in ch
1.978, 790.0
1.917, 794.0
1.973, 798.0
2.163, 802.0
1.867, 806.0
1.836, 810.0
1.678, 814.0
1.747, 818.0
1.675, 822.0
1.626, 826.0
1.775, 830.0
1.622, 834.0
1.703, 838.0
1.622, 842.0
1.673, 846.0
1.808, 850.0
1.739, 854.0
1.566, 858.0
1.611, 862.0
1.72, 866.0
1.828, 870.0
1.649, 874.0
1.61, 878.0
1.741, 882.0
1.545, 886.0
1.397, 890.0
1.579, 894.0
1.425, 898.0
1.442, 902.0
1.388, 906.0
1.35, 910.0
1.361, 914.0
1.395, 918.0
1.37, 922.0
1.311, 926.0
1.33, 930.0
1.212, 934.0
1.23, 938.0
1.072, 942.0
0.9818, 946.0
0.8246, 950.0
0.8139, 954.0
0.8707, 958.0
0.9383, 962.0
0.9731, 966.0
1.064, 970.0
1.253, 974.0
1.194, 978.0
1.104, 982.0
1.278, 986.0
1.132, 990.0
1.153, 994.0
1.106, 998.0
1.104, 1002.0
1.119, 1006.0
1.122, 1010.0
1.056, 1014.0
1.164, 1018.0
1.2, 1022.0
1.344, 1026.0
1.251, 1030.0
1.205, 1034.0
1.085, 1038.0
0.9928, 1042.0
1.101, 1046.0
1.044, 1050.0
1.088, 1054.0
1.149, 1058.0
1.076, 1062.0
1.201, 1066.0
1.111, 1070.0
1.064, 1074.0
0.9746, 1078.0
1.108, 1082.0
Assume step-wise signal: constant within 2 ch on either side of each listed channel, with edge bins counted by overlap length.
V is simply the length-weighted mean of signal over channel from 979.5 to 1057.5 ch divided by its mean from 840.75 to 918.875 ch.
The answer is 0.72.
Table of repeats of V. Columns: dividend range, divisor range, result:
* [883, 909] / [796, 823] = 0.79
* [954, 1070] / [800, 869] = 0.64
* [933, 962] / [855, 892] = 0.61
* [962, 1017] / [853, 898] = 0.69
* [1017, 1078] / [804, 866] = 0.66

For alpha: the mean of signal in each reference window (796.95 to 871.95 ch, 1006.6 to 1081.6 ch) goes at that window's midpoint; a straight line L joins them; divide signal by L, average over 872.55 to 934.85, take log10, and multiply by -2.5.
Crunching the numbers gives 0.07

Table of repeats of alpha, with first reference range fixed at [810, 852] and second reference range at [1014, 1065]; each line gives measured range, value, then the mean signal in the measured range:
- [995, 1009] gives 0.117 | 1.11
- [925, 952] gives 0.242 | 1.13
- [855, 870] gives -0.034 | 1.67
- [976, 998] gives 0.101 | 1.17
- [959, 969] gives 0.366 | 0.958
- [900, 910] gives 0.074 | 1.4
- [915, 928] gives 0.076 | 1.36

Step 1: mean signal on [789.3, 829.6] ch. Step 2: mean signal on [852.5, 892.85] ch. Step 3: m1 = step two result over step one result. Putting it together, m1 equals 0.89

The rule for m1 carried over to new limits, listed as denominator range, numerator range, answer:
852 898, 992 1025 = 0.70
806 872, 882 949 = 0.79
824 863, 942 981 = 0.60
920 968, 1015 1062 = 1.06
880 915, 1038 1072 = 0.74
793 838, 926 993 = 0.60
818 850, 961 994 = 0.67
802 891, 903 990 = 0.68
